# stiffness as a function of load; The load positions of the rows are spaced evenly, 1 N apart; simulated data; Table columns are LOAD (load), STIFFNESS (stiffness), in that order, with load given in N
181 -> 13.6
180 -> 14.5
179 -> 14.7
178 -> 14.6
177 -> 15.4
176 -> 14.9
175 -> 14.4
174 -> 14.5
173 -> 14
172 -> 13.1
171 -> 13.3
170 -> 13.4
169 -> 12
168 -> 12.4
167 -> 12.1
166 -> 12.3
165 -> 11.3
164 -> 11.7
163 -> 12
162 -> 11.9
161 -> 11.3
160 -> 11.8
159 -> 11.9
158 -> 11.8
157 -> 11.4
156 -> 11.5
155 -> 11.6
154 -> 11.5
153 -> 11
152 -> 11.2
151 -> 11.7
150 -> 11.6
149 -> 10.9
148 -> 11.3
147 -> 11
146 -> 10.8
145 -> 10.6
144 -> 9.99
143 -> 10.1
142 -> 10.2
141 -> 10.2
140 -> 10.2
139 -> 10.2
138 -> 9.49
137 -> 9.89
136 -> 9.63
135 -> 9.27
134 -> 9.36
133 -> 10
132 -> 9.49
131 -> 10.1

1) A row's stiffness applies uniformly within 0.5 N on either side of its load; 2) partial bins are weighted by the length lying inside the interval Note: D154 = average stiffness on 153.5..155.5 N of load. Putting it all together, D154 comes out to 11.6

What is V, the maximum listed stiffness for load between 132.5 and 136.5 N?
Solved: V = 10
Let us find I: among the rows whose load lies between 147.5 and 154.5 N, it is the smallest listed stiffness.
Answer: 10.9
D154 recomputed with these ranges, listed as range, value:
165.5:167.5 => 12.2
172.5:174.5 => 14.2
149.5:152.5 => 11.5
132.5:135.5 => 9.54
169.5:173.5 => 13.4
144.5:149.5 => 10.9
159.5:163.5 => 11.8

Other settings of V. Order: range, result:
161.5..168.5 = 12.4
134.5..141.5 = 10.2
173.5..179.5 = 15.4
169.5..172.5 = 13.4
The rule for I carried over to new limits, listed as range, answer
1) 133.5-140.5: 9.27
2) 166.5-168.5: 12.1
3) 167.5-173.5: 12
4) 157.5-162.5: 11.3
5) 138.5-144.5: 9.99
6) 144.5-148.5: 10.6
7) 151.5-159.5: 11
